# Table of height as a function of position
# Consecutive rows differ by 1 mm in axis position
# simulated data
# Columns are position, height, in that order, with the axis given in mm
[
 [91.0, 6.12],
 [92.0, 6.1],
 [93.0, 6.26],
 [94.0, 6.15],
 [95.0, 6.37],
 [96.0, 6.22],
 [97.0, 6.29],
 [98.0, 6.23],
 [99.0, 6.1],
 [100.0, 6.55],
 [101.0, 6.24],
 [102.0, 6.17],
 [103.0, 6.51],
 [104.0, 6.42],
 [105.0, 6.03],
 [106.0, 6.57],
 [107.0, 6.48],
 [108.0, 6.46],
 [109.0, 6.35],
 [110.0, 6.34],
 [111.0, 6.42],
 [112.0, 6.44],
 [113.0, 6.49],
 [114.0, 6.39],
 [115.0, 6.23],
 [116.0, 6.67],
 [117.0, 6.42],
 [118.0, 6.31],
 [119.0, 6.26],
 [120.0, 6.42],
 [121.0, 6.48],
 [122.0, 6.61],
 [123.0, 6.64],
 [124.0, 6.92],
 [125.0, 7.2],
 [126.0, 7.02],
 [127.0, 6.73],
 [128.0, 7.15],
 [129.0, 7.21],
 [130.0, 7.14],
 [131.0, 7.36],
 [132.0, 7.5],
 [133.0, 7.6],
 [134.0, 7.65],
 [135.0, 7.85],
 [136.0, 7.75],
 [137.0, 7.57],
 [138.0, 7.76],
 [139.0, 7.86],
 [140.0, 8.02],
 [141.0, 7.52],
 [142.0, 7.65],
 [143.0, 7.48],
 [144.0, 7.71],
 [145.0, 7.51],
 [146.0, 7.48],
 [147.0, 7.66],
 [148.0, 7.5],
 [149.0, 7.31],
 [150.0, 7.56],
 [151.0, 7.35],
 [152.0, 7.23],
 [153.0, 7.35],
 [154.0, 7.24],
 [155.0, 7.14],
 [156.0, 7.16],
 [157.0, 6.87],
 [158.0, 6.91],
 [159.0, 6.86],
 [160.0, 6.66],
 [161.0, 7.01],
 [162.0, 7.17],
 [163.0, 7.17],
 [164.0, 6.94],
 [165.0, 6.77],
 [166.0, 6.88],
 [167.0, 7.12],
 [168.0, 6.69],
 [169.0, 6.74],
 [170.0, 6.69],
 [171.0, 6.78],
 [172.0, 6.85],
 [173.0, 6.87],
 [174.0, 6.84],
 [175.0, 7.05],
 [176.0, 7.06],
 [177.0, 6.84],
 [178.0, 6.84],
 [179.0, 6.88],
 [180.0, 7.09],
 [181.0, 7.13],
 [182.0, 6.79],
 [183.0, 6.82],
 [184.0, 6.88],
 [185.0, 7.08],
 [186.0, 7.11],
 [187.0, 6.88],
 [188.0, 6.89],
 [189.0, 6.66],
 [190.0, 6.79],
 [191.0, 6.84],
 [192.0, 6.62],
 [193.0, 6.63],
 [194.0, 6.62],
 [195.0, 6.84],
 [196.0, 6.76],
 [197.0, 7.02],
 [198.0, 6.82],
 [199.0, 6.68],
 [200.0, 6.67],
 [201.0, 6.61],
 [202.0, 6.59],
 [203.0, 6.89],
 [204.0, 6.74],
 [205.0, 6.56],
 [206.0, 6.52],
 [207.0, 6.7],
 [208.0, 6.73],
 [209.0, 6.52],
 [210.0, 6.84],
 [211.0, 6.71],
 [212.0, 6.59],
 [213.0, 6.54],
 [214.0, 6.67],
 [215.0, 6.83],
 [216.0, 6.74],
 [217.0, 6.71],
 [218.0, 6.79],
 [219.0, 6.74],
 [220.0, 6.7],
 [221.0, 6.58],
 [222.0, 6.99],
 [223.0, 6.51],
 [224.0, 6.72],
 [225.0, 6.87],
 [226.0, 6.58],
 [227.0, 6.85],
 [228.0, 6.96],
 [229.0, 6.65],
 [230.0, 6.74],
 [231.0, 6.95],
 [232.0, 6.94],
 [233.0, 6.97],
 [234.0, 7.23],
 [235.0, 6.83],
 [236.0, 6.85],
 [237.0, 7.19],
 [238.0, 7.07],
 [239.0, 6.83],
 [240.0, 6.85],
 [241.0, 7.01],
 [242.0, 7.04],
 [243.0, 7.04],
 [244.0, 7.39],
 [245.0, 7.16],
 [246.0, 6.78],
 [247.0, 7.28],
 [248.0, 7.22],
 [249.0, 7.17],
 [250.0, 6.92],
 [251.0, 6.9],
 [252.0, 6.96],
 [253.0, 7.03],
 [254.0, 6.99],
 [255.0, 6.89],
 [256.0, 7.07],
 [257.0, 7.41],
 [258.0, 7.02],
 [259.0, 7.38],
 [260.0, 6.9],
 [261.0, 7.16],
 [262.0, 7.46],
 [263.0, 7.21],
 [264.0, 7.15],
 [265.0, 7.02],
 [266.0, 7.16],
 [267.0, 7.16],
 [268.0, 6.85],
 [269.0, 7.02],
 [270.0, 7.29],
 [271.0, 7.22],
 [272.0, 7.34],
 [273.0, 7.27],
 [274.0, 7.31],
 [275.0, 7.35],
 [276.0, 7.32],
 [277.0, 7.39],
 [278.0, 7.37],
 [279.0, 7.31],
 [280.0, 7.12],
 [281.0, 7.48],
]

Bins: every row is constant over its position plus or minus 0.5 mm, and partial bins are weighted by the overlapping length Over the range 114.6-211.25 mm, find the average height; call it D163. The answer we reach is 7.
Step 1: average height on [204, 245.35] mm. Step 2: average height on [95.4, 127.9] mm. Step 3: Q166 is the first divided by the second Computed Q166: 1.05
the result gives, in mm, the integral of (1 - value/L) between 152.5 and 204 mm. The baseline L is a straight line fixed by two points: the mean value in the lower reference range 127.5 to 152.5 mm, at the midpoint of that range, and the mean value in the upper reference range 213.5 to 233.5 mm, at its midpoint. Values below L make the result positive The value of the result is 2.2 mm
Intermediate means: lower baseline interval 7.54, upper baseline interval 6.77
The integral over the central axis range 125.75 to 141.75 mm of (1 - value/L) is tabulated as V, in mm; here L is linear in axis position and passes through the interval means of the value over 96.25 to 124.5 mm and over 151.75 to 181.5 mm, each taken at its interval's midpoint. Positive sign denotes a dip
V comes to -2.06 mm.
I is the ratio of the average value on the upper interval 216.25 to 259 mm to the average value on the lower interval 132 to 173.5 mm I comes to 0.96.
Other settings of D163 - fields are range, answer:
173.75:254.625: 6.85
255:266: 7.16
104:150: 7.02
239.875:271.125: 7.1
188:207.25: 6.72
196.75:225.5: 6.71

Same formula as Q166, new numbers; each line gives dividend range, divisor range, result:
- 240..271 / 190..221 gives 1.06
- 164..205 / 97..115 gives 1.07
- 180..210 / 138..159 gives 0.91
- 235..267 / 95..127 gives 1.10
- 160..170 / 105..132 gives 1.04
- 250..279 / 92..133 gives 1.09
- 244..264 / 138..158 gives 0.95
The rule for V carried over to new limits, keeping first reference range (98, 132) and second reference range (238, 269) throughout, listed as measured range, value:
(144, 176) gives -1.6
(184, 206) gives 0.3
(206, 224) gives 0.6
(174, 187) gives -0.3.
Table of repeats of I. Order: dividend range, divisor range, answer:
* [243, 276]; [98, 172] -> 1.03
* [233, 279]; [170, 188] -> 1.03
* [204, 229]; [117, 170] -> 0.93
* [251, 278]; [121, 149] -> 0.97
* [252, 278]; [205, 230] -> 1.07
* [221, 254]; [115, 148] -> 0.96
